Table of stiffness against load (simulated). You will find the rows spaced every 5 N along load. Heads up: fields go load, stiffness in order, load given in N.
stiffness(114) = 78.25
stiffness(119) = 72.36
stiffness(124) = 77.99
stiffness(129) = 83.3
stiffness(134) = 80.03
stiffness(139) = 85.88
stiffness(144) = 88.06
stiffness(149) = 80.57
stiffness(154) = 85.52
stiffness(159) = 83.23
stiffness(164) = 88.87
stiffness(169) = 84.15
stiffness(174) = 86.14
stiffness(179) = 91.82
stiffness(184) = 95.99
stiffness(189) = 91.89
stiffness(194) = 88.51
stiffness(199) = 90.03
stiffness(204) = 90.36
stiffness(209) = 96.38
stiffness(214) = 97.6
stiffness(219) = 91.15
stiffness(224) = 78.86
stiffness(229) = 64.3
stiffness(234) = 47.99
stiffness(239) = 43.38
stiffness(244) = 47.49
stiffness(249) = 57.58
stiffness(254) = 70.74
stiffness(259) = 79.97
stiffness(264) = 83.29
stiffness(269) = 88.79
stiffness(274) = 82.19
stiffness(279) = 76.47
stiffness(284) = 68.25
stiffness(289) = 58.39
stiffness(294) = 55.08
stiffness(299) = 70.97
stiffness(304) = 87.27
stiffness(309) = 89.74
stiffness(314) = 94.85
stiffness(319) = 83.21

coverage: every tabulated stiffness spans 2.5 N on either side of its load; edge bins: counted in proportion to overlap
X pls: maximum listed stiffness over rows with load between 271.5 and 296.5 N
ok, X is 82.19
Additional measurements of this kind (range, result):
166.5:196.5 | 95.99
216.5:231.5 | 91.15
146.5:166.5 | 88.87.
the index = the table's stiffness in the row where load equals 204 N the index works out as 90.36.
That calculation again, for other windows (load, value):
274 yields 82.19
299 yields 70.97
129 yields 83.3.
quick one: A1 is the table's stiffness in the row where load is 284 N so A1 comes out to 68.25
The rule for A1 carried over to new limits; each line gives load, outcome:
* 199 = 90.03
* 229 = 64.3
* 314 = 94.85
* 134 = 80.03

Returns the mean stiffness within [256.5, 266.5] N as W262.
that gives 81.6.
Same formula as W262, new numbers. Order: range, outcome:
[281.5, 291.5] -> 63.3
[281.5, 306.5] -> 68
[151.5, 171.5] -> 85.4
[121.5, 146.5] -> 83.1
